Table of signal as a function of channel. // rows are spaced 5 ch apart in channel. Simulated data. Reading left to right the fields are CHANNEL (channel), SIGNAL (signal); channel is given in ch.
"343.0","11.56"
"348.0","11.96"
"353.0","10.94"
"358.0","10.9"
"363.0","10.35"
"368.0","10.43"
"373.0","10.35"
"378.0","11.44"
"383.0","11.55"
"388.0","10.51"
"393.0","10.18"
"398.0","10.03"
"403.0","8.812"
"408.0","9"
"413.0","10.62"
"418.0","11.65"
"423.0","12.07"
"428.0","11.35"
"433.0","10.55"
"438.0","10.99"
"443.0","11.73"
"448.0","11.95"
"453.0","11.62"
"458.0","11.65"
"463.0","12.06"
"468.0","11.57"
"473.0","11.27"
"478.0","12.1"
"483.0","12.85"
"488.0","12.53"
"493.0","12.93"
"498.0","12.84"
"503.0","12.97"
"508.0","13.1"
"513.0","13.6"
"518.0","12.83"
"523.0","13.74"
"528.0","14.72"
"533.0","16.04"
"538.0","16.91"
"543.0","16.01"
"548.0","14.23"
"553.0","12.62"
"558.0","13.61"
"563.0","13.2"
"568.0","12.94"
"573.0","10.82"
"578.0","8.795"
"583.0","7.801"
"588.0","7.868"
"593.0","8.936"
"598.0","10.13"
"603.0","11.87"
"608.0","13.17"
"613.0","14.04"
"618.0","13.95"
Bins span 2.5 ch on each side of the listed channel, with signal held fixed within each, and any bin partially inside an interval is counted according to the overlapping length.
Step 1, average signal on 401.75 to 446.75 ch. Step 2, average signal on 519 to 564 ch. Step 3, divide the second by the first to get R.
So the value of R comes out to 1.34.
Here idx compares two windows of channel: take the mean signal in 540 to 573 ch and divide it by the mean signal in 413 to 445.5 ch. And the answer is 1.20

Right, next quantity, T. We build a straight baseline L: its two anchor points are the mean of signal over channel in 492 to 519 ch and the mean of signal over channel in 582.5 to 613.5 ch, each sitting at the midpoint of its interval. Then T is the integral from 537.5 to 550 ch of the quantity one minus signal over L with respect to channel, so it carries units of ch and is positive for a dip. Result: -3.7 ch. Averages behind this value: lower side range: 13.1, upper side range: 10.5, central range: 15.6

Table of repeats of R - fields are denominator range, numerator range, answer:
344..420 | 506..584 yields 1.25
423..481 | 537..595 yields 1.03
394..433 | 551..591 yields 1.04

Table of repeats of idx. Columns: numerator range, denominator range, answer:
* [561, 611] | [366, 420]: 1.02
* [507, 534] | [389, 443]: 1.32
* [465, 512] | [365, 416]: 1.21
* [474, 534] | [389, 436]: 1.26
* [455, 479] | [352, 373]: 1.10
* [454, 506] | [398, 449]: 1.14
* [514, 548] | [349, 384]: 1.37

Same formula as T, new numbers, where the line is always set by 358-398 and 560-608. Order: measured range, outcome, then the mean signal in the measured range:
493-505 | -2.70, 12.9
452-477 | -2.58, 11.7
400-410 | 1.57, 8.96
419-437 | -1.21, 11.3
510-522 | -3.15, 13.3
